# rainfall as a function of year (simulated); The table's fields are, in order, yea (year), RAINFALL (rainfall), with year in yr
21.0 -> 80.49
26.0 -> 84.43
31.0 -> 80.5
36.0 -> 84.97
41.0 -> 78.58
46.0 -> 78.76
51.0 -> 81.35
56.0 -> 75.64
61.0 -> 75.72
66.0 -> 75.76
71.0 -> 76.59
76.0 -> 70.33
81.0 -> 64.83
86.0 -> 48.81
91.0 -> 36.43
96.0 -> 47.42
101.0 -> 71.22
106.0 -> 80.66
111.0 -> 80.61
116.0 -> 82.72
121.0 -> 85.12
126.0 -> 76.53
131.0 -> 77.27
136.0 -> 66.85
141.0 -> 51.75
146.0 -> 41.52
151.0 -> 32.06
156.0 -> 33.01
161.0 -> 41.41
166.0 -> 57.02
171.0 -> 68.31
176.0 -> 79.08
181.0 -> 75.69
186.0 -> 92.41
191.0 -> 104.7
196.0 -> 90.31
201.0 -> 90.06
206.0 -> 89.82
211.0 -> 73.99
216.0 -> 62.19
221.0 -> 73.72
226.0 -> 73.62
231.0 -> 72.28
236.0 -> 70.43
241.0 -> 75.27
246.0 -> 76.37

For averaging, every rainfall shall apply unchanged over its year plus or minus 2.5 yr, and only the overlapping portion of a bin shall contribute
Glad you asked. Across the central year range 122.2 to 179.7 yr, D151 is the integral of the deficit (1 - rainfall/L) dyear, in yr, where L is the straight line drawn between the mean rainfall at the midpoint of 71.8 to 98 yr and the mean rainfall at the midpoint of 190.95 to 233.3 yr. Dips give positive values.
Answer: 8.35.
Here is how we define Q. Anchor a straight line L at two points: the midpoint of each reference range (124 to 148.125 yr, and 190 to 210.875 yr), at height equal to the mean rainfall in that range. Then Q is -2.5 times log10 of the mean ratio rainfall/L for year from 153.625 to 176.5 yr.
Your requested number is 0.38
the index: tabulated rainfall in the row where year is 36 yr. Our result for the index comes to 84.97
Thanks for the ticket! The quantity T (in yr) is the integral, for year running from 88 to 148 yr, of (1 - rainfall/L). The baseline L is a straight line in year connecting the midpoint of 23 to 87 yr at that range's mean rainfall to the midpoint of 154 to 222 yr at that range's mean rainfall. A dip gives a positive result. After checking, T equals 6.7 yr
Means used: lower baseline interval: 75.8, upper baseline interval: 74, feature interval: 66.6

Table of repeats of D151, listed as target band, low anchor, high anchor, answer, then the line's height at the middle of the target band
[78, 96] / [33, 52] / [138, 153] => 4.03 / 64.5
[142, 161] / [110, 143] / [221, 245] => 9.37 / 74.2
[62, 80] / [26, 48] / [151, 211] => 1.29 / 79.2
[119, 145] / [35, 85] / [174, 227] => 3.10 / 79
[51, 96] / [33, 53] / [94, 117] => 6.82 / 76.8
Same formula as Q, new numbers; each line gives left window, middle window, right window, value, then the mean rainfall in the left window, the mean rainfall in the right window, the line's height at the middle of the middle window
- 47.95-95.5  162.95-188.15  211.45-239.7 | -0.06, 66.6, 70.9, 69.5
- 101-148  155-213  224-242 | -0.05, 71.8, 72.7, 72.3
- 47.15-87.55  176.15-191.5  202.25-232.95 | -0.18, 71.9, 74.9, 74.3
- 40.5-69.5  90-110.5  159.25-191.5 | 0.21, 77.5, 73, 75.8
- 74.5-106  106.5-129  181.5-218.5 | -0.24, 58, 85.6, 64.9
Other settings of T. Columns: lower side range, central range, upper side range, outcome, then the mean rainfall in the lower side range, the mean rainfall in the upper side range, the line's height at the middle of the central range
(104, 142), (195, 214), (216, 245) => -3.1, 76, 72.3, 73.2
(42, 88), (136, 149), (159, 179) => 3.0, 72.4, 62.3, 64.9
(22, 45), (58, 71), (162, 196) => 0.8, 81.8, 78.6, 81.1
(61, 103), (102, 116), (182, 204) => -2.1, 62.2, 93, 69.7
